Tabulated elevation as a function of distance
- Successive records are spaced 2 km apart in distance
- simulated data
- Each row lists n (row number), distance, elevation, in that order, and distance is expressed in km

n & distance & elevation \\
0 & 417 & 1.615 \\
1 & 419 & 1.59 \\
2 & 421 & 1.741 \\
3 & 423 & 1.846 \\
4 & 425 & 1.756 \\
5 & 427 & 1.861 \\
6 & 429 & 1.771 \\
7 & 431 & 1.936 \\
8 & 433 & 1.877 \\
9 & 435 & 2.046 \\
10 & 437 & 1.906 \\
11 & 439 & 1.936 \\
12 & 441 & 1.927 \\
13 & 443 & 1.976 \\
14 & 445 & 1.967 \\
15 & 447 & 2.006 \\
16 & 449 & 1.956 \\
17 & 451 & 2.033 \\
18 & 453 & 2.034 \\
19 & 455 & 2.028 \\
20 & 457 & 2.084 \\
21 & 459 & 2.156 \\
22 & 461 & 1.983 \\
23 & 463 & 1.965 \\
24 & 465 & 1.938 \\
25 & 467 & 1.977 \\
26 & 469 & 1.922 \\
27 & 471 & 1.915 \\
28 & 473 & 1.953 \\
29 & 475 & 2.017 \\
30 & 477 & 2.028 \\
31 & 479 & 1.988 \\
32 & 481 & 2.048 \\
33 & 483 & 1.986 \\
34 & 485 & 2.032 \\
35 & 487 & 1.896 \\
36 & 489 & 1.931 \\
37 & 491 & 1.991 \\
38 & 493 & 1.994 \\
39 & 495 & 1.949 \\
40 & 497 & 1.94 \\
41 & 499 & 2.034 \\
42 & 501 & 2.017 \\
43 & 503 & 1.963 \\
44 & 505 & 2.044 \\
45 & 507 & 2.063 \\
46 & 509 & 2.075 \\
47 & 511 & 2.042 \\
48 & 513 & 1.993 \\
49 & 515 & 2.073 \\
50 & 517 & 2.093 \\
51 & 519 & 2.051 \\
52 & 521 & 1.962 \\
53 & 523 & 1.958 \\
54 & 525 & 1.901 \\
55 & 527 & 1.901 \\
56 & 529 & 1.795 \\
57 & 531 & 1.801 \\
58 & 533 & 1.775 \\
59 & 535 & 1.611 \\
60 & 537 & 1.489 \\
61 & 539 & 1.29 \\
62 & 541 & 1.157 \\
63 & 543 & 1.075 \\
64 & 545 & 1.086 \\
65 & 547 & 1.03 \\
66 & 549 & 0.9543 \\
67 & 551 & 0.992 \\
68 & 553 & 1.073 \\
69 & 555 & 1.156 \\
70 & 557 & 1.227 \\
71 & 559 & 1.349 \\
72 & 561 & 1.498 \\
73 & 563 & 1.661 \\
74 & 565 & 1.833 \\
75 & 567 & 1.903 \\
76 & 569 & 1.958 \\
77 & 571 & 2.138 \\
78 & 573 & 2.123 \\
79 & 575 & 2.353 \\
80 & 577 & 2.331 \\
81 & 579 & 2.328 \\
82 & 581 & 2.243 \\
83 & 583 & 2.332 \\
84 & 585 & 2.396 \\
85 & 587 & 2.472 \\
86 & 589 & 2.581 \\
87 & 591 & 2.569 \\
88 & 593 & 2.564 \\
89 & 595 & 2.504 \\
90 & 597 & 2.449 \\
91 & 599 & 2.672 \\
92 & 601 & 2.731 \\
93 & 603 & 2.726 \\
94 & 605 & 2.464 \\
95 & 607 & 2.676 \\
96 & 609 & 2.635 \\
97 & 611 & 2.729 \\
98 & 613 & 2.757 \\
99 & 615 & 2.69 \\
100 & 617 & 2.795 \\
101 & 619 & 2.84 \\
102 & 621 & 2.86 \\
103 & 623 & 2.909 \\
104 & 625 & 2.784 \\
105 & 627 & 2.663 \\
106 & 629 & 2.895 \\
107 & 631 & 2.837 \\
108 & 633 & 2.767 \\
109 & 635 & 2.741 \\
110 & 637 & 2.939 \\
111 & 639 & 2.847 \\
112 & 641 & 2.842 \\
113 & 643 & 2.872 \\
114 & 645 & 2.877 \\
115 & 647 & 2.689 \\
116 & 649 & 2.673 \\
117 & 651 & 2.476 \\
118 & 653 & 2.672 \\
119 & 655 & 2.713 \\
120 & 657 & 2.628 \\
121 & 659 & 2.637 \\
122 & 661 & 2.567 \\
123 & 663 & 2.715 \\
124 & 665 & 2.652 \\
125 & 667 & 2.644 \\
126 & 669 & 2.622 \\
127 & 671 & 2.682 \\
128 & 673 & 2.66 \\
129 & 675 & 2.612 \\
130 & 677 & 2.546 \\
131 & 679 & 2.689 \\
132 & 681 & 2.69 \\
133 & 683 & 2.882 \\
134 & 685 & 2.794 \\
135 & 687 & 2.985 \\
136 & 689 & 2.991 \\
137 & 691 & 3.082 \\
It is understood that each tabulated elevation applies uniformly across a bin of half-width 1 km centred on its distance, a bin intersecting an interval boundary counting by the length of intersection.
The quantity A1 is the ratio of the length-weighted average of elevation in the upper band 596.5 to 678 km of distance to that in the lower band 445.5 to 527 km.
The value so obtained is 1.4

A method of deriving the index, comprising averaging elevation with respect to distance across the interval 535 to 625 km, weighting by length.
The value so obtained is 2.08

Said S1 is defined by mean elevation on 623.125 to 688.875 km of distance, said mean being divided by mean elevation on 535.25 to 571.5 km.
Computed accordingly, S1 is 1.99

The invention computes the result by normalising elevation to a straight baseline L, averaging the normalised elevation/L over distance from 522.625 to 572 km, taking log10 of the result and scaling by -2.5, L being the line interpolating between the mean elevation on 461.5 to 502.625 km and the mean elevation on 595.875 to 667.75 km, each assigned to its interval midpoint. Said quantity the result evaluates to 0.46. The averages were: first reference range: 1.98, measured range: 1.5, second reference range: 2.72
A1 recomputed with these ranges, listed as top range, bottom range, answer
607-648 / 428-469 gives 1.42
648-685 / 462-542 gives 1.39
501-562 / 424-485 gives 0.82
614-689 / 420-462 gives 1.41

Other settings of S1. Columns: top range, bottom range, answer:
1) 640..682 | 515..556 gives 1.76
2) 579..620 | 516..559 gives 1.73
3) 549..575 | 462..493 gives 0.80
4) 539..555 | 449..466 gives 0.53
